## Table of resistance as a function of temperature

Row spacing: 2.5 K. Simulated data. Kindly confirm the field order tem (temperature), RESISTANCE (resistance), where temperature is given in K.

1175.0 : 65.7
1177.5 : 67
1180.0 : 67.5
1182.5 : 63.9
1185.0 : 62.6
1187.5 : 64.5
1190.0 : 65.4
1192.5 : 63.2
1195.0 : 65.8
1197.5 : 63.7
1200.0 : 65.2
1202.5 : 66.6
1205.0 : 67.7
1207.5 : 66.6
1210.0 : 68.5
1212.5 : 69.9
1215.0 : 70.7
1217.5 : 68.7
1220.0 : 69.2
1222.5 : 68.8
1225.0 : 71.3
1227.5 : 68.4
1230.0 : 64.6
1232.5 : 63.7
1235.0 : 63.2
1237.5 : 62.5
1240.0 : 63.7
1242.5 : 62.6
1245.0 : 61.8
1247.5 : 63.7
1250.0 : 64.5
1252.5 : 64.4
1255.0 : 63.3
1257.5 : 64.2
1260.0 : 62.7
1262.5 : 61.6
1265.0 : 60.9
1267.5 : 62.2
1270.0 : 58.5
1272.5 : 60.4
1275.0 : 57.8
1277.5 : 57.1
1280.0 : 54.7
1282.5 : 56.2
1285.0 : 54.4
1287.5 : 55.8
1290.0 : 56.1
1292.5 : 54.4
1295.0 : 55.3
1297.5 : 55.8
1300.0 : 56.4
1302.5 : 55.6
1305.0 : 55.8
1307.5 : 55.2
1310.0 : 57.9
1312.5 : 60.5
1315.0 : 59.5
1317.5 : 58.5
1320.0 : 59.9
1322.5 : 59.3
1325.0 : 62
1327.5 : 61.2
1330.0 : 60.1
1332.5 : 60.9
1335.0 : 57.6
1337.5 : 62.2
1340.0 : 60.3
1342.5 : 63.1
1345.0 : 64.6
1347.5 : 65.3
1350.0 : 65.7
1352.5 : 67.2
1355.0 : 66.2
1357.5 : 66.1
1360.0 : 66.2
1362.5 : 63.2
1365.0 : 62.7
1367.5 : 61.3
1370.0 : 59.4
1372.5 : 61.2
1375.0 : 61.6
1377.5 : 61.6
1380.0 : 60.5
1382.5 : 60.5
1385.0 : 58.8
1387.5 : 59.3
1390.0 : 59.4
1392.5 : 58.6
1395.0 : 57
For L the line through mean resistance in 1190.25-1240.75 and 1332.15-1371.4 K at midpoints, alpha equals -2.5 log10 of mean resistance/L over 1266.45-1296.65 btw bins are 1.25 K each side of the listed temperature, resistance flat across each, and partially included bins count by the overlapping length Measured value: 0.15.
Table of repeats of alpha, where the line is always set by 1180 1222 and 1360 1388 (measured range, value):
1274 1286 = 0.15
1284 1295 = 0.16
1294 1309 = 0.14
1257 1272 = 0.05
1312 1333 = 0.05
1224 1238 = 0.00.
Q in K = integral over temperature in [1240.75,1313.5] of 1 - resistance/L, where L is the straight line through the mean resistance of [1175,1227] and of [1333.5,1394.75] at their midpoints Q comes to 6.4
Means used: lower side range 66.8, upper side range 62.1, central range 59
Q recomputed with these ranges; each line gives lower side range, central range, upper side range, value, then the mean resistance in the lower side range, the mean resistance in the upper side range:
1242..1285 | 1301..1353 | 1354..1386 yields 1.0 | 60.8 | 62.2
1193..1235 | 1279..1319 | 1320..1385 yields 4.8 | 67.3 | 62.3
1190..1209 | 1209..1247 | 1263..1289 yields -2.2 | 65.6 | 57.9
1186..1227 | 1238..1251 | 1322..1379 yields 0.6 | 67.2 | 62.6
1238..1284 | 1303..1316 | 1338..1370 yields 1.0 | 61.1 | 64.1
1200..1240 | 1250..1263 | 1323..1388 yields 0.5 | 67.2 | 62.3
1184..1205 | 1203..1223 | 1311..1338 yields -1.4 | 64.8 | 60.1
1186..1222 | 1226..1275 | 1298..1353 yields 1.1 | 66.8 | 60.2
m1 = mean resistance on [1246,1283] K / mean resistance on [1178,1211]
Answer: 0.93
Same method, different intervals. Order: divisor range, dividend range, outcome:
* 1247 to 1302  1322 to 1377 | 1.06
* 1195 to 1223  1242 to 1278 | 0.91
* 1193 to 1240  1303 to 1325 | 0.87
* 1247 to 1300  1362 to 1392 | 1.03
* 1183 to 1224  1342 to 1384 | 0.95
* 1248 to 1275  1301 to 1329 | 0.94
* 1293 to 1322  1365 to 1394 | 1.05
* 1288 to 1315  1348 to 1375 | 1.13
